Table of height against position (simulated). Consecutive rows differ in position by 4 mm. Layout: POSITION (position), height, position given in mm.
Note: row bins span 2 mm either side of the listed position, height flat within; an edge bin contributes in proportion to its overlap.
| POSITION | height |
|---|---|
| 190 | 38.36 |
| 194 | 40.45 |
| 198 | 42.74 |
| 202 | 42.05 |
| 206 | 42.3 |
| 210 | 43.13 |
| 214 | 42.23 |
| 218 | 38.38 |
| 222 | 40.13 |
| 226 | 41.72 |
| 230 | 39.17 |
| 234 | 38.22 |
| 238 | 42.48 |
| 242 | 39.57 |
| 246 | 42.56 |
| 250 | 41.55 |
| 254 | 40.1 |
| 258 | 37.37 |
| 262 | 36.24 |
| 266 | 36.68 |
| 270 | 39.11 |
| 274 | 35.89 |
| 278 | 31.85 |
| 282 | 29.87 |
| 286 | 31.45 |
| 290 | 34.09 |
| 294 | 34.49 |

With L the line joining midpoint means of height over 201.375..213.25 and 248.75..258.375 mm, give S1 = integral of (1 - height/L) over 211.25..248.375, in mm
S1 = 0.6 mm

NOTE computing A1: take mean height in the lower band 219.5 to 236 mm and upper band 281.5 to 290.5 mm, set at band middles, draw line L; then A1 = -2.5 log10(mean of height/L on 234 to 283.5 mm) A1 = -0.07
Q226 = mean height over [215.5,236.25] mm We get 39.6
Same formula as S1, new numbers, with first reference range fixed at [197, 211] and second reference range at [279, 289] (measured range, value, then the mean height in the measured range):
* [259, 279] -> -1.8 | 36.2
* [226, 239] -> -0.5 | 40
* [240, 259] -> -2.3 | 40.4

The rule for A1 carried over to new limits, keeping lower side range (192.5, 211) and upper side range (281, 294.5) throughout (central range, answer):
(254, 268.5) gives -0.06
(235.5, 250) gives -0.11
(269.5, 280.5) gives -0.03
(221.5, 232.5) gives -0.03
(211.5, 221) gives 0.00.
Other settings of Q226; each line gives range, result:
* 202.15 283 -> 39.1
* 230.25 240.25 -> 40.1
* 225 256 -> 40.6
